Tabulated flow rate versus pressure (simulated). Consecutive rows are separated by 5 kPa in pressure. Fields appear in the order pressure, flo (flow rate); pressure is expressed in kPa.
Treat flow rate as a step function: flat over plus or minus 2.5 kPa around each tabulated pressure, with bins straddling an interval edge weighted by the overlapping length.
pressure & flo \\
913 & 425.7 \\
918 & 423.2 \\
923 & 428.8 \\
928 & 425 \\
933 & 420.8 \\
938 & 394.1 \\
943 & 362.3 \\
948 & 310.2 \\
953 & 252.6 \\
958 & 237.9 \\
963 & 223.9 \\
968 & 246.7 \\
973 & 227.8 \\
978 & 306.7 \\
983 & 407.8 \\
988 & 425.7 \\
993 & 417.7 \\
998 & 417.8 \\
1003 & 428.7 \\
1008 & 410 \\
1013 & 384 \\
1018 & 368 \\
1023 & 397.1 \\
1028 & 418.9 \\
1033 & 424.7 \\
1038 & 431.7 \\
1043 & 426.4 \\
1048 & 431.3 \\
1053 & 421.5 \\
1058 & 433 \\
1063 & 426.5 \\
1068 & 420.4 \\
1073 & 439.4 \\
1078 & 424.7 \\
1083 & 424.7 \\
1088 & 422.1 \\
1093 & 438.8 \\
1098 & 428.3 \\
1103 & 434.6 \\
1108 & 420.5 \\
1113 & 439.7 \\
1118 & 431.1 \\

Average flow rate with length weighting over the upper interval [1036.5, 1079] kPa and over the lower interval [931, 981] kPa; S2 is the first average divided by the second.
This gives 1.44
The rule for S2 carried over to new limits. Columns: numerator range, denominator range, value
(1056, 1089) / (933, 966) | 1.40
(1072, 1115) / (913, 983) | 1.29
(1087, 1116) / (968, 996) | 1.24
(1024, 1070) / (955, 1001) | 1.31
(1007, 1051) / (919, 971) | 1.24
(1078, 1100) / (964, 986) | 1.45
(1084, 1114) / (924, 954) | 1.16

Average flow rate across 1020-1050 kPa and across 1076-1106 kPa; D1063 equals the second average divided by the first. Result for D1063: 1.02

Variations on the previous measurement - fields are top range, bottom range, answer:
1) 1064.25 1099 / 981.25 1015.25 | 1.04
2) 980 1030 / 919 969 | 1.21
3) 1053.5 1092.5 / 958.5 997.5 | 1.32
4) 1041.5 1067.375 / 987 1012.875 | 1.03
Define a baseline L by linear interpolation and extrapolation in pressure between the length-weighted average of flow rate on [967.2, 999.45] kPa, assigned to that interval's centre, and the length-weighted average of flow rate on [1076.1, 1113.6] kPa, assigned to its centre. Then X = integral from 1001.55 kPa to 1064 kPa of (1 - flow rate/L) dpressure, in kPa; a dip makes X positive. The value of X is -4.58 kPa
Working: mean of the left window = 353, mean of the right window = 429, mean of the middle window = 415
